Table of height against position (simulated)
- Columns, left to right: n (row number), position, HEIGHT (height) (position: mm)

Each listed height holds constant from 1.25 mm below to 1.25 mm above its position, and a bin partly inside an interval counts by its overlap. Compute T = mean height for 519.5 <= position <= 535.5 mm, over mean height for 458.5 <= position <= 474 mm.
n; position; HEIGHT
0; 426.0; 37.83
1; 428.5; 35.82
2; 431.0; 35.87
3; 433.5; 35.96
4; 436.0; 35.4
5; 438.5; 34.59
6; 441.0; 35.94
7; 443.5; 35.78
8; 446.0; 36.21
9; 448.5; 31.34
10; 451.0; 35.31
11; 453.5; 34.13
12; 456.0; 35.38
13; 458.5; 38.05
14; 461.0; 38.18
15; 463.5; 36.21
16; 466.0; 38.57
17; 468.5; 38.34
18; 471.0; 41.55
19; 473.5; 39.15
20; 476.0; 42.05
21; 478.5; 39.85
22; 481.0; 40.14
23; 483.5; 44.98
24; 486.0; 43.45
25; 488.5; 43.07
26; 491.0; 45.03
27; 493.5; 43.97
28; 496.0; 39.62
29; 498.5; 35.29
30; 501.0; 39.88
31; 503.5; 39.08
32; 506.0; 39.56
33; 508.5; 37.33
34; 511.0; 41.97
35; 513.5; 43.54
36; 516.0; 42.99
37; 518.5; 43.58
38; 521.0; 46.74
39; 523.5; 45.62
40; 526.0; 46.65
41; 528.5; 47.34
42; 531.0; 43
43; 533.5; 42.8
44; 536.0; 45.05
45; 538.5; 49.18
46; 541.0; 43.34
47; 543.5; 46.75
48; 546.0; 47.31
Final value 1.2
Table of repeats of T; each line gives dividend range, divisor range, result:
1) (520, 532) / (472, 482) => 1.14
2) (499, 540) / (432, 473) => 1.19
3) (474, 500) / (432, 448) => 1.18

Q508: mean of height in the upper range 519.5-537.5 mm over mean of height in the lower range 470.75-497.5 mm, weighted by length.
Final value 1.08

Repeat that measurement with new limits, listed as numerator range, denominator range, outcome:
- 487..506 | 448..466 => 1.14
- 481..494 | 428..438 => 1.23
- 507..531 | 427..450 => 1.25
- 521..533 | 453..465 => 1.25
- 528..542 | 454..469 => 1.21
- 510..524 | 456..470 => 1.17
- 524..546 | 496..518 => 1.14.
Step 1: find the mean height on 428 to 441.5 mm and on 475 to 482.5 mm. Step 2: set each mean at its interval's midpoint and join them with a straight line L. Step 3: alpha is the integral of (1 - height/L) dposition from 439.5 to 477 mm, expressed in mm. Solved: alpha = 1.3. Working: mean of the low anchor 35.6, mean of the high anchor 40.8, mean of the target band 37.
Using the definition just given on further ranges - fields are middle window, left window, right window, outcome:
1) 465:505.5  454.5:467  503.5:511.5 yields -2.7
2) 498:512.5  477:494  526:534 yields 1.5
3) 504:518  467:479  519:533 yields 0.9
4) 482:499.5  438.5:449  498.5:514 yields -1.7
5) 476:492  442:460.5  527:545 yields -1.4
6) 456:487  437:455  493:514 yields -2.4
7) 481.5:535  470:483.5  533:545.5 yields 0.9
